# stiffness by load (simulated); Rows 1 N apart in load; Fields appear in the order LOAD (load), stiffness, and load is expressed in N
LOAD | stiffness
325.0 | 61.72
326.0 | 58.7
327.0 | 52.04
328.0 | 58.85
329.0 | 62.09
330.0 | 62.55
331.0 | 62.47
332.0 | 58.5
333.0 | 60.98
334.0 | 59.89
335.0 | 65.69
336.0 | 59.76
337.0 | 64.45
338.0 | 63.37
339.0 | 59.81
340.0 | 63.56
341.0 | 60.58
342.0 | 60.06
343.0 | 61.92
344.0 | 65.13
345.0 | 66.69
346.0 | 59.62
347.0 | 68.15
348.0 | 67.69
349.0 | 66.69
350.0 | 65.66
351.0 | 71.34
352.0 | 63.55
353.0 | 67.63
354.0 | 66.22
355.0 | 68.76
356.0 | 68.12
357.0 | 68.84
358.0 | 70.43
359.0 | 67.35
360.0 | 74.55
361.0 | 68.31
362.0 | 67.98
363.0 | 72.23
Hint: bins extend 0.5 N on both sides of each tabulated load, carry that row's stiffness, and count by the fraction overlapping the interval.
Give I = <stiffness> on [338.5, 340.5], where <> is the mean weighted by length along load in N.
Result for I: 61.7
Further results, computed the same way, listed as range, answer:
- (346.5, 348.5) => 67.9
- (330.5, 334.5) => 60.5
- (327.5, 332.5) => 60.9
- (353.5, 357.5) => 68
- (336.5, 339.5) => 62.5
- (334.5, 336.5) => 62.7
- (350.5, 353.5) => 67.5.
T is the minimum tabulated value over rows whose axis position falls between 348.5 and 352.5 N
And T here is 63.55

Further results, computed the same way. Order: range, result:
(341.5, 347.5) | 59.62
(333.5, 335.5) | 59.89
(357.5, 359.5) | 67.35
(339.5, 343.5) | 60.06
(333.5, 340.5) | 59.76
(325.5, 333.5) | 52.04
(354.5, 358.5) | 68.12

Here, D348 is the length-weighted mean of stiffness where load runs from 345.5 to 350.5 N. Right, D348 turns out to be 65.6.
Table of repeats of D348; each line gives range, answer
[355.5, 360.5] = 69.9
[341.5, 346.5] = 62.7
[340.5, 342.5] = 60.3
